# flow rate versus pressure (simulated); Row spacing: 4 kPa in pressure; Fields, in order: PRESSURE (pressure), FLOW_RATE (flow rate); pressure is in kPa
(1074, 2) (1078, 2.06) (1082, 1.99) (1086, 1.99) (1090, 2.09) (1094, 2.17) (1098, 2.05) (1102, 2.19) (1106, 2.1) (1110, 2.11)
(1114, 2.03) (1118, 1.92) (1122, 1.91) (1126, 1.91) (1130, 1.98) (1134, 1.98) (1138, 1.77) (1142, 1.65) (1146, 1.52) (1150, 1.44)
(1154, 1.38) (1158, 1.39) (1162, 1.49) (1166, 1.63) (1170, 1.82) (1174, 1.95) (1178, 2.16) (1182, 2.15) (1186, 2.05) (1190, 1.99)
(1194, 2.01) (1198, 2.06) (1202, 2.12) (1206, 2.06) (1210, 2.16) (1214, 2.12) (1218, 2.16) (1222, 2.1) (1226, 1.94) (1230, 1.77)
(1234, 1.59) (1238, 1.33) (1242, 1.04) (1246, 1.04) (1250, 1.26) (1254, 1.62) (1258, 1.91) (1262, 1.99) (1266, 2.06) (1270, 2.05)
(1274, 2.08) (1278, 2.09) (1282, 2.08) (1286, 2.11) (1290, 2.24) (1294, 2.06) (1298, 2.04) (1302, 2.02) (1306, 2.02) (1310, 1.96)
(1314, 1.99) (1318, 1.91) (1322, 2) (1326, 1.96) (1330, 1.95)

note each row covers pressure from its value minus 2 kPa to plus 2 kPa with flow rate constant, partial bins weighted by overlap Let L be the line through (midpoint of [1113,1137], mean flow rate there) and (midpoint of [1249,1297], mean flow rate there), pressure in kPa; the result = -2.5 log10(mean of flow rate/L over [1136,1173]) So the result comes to 0.23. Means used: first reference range 1.94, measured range 1.58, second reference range 1.98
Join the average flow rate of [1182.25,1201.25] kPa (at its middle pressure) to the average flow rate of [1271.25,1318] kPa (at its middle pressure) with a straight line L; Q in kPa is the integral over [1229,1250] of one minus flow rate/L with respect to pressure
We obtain 7.4 kPa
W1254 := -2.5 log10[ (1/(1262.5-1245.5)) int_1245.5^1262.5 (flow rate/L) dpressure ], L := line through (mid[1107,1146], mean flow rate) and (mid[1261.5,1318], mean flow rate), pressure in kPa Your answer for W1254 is 0.272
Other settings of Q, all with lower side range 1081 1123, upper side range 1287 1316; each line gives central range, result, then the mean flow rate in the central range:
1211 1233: 0.5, 2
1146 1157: 3.3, 1.43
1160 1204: 2.2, 1.95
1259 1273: 0.2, 2.03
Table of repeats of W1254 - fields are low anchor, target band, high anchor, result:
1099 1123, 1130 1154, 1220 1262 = 0.161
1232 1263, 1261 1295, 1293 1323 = -0.206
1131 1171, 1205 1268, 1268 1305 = 0.087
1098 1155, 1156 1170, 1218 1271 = 0.167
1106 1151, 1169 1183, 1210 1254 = -0.149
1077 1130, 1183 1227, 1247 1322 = -0.043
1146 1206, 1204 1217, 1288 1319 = -0.126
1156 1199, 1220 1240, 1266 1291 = 0.142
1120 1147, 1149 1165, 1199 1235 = 0.292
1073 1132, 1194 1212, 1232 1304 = -0.104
